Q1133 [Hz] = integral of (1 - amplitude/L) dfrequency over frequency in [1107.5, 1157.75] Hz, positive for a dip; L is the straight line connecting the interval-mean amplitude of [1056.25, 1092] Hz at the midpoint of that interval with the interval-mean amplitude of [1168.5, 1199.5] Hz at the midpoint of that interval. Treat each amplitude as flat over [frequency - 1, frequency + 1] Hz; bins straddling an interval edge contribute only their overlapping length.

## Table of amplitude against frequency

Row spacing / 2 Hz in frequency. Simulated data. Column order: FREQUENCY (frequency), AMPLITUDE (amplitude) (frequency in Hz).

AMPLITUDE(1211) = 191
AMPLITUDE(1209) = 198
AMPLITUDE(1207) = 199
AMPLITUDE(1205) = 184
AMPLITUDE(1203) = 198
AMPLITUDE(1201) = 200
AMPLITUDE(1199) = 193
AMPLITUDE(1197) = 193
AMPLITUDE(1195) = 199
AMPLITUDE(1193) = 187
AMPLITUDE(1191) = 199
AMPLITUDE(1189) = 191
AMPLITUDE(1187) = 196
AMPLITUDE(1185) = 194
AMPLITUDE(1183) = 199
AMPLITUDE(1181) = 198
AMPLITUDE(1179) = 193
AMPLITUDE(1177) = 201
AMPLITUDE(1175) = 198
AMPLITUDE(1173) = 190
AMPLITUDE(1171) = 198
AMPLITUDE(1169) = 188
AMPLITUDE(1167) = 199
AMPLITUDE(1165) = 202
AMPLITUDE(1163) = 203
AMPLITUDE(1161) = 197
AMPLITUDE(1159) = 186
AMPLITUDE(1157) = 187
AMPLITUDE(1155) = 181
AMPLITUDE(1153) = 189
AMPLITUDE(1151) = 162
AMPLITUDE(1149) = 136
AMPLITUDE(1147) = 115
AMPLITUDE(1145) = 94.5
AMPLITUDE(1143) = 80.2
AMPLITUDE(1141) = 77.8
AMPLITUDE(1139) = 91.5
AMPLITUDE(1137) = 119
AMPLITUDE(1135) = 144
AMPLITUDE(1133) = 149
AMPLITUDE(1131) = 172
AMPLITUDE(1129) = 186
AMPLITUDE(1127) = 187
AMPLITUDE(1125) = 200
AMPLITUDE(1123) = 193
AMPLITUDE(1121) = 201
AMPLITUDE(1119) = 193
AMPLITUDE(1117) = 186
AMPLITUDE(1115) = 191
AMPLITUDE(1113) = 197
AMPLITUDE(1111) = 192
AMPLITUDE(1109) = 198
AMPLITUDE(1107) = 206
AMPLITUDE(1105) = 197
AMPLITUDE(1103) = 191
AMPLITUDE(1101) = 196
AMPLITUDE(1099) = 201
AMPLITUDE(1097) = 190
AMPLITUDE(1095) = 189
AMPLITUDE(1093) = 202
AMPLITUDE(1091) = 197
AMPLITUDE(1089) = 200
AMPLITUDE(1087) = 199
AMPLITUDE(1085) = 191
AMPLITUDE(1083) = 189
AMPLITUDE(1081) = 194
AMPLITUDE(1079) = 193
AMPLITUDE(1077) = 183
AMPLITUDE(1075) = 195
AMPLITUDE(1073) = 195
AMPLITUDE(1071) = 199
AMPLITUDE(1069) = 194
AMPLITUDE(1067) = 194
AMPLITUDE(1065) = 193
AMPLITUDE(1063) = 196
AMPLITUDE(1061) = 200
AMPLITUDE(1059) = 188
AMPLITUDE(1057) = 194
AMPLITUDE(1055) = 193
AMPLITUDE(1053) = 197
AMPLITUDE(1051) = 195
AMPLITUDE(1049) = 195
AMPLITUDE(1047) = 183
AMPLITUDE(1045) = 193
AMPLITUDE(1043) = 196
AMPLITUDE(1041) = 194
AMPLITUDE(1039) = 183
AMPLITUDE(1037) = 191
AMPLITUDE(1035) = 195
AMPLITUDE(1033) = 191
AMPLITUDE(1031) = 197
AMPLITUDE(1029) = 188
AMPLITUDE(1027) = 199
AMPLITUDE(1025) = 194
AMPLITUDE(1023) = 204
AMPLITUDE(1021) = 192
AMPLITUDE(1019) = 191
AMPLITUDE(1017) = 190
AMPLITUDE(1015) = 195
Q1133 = 8.6 Hz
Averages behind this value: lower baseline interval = 194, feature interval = 161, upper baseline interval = 195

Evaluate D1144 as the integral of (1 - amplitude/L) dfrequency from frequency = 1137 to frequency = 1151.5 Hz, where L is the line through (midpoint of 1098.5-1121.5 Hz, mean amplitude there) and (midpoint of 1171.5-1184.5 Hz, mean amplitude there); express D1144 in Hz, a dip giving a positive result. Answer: 6.6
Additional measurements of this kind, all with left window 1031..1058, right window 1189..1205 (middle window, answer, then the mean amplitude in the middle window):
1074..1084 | 0.11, 191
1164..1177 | -0.14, 196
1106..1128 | -0.16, 195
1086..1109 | -0.47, 197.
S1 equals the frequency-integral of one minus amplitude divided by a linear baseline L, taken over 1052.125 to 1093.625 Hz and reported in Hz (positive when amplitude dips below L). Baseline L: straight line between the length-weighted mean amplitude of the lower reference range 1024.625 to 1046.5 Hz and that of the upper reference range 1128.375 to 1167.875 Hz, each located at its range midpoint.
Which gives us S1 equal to -3.5 Hz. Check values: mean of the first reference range 193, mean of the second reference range 153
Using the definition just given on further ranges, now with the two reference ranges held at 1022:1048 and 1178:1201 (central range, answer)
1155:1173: 0.1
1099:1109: -0.2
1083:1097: -0.1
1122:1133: 0.6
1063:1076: -0.1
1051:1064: -0.1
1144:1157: 3.0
